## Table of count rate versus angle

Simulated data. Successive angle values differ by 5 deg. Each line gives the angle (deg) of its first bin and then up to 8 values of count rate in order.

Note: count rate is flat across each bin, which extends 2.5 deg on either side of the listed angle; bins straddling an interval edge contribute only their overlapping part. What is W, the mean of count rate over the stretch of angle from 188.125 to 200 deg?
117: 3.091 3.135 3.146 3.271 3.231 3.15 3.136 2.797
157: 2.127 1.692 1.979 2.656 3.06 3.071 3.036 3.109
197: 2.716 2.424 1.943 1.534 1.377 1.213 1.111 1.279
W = 2.91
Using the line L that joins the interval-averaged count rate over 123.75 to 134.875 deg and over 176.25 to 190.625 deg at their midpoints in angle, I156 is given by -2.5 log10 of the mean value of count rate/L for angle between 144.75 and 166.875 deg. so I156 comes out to 0.30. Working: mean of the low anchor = 3.2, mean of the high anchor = 3.06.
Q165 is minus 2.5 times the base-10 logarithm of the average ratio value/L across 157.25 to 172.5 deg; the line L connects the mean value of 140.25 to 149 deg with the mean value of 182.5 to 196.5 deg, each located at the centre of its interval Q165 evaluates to 0.450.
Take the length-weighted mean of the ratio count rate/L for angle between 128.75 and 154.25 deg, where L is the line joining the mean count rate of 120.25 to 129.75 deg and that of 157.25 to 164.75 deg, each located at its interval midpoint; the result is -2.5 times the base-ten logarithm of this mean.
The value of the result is -0.23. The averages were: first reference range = 3.14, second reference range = 1.83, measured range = 3.12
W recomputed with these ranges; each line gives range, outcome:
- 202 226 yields 1.59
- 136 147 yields 3.17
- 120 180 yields 2.78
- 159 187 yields 2.53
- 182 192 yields 3.06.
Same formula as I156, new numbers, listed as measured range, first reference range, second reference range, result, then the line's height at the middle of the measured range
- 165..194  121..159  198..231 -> -0.25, 2.28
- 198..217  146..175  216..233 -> -0.25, 1.53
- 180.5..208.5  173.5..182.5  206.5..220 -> -0.17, 2.33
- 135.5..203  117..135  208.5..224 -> -0.20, 2.33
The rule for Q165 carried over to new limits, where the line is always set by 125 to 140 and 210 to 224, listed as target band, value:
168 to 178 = -0.16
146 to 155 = -0.02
